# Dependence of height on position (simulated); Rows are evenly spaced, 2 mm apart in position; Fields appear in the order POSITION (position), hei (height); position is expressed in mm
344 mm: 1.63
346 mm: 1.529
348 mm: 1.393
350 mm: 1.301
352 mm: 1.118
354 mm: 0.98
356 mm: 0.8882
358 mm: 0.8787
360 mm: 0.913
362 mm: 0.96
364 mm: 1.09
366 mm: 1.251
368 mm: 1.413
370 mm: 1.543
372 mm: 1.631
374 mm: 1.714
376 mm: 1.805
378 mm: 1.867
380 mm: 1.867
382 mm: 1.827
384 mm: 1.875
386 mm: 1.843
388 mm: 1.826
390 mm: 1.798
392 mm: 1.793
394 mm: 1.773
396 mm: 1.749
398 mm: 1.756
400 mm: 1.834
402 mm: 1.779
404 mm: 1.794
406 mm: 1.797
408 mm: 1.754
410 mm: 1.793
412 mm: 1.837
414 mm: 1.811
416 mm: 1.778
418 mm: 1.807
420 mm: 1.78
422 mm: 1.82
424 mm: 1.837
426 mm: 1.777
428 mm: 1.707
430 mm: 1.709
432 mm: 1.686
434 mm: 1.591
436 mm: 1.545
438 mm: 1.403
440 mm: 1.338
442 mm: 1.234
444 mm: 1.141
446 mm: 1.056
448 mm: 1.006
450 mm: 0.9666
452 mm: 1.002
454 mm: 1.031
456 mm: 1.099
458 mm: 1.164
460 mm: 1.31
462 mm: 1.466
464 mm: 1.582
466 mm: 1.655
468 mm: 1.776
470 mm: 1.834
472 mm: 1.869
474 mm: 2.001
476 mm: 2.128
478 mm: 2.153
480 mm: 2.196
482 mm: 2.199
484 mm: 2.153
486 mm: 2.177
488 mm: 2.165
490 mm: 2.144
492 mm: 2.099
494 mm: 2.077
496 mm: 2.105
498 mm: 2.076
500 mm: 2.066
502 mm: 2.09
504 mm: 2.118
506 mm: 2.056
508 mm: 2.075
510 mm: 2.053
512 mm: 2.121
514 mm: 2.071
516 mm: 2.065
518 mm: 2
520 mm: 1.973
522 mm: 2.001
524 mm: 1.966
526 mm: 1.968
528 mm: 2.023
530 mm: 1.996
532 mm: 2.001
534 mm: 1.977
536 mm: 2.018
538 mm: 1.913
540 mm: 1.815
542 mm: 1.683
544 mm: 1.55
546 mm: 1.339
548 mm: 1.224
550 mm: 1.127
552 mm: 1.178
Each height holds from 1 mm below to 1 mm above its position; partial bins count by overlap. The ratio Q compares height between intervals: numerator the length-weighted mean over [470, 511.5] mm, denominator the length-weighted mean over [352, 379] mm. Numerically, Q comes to 1.62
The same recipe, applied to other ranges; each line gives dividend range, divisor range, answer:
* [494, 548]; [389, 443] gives 1.14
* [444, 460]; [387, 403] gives 0.60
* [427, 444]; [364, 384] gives 0.92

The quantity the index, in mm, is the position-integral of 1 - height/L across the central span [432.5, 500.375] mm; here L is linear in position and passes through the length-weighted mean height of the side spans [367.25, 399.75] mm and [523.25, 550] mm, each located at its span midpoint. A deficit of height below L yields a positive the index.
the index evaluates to 4.0 mm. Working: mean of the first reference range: 1.76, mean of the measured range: 1.67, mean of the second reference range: 1.78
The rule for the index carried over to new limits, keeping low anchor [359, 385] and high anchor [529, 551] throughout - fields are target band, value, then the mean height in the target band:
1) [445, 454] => 3.3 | 1.01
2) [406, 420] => -2.1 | 1.8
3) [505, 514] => -2.2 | 2.08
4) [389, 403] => -2.2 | 1.78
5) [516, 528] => -2.3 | 1.99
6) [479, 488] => -3.0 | 2.18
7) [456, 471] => 1.0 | 1.51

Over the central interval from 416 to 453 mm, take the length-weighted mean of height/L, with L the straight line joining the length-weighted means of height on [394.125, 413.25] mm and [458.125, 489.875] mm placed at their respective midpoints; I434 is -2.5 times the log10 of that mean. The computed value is 0.235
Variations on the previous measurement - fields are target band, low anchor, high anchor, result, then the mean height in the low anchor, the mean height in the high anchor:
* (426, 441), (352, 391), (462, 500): 0.121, 1.46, 2.01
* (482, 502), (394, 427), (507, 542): -0.099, 1.79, 1.99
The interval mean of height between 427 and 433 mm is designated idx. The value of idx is 1.7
